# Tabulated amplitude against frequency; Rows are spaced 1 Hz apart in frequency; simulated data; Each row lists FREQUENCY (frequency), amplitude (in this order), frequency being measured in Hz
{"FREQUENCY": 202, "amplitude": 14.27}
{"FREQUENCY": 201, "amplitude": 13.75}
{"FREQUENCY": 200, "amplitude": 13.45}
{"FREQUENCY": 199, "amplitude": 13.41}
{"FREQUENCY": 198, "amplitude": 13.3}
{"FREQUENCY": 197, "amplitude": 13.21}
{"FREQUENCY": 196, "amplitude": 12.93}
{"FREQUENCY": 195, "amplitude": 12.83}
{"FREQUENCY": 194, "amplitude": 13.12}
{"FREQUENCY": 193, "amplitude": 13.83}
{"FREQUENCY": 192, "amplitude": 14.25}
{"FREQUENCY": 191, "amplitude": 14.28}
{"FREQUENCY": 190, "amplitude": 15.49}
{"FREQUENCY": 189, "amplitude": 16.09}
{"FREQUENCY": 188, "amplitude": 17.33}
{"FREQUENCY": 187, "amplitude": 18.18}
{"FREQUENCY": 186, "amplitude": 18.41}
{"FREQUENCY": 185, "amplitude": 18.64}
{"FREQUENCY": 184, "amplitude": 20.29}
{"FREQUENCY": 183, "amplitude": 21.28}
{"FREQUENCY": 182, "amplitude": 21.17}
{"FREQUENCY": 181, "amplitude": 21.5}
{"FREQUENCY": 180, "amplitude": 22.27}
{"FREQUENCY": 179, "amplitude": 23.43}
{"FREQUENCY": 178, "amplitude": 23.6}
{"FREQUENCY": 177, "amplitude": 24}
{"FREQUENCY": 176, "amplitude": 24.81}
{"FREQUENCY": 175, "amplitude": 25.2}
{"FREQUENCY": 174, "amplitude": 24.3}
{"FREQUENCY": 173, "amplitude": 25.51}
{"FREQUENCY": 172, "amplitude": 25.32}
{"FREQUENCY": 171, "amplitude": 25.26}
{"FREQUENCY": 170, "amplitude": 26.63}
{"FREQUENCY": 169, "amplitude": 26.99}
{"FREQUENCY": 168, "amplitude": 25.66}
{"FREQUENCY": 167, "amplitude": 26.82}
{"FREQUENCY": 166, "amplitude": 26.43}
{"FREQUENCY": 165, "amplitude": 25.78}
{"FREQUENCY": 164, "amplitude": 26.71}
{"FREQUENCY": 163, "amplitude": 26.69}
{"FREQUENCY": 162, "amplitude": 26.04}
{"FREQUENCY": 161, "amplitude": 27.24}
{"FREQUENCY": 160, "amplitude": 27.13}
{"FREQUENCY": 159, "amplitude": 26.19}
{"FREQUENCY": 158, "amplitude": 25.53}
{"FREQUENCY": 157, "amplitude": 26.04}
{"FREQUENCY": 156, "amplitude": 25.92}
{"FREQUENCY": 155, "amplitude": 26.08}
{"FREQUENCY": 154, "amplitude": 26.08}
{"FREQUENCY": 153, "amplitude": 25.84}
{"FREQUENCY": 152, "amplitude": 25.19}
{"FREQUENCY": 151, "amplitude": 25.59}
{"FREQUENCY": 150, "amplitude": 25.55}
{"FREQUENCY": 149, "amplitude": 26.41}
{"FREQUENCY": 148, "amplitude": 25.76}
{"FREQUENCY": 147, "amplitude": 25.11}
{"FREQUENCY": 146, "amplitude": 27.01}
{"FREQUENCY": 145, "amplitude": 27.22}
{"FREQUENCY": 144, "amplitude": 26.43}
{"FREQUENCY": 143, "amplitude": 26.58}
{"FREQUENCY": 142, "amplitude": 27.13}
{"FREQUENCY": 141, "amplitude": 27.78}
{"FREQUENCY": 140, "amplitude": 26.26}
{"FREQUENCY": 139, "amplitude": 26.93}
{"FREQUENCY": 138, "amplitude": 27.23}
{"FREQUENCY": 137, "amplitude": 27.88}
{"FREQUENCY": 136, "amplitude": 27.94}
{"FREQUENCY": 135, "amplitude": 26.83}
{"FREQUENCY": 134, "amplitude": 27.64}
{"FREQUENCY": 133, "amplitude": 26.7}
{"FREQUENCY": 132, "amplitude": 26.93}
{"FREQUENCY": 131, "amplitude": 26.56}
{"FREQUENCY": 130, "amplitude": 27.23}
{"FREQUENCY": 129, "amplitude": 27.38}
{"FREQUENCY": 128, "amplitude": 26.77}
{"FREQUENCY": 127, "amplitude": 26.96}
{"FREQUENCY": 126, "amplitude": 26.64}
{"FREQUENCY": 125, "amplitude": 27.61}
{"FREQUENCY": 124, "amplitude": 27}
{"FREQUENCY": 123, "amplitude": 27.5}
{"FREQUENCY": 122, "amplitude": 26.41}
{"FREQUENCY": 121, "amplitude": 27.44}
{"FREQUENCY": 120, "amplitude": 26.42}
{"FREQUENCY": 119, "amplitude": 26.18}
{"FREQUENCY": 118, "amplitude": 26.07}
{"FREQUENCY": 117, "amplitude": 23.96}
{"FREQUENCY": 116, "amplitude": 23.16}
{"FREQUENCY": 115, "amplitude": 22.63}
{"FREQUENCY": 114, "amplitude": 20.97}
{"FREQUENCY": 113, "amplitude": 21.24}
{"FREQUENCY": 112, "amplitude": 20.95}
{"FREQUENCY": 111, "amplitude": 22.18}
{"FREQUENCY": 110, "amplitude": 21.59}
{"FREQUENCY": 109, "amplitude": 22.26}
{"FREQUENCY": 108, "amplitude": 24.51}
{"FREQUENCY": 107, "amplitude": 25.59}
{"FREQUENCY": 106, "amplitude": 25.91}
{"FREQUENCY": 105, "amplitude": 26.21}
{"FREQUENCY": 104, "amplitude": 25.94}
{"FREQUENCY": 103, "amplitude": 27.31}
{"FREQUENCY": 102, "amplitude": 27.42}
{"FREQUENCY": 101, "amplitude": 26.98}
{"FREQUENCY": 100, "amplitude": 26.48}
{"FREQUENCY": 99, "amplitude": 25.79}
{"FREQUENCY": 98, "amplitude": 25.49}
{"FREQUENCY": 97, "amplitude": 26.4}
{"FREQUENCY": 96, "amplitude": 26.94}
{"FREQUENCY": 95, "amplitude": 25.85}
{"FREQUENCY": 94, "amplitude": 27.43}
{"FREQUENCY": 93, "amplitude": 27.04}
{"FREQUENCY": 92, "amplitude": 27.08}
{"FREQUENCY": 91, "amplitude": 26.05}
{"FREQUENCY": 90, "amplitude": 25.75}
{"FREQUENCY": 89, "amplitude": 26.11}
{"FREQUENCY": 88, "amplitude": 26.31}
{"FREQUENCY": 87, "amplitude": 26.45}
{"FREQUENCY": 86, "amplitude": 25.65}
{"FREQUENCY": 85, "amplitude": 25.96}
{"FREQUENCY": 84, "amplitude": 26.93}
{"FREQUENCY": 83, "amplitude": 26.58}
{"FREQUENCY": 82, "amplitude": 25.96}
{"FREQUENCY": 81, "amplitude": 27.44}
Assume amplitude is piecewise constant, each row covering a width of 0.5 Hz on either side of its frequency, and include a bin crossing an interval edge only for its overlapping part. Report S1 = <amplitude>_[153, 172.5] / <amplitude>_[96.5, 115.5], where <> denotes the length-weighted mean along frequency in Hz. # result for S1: 1.1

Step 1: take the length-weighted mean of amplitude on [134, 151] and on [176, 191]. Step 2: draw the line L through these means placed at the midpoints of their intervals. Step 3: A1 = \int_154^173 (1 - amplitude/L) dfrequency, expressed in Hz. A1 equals -2.4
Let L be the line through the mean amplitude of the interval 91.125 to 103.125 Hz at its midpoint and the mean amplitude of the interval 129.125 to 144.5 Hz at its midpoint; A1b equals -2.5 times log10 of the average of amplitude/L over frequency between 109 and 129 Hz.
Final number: 0.087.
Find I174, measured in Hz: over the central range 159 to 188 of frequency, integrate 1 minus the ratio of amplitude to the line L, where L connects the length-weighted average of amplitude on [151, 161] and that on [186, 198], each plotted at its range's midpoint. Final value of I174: -4.9 Hz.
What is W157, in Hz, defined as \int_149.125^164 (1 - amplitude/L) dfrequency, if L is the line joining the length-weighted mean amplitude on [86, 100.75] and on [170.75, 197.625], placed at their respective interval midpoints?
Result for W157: -3.2 Hz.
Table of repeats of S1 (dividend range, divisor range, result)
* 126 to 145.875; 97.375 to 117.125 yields 1.11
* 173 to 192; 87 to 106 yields 0.78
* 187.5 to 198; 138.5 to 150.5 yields 0.54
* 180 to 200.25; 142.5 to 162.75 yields 0.62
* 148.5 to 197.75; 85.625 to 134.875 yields 0.87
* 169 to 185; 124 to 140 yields 0.87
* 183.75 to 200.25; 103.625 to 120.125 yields 0.64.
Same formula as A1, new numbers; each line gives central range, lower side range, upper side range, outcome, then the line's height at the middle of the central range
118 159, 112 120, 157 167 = -2.9 Hz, 24.9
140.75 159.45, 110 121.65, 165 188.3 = -2.2 Hz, 23.5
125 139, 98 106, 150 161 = -0.5 Hz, 26.2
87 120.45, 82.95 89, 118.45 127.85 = 1.7 Hz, 26.6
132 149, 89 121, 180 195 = -3.9 Hz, 21.8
